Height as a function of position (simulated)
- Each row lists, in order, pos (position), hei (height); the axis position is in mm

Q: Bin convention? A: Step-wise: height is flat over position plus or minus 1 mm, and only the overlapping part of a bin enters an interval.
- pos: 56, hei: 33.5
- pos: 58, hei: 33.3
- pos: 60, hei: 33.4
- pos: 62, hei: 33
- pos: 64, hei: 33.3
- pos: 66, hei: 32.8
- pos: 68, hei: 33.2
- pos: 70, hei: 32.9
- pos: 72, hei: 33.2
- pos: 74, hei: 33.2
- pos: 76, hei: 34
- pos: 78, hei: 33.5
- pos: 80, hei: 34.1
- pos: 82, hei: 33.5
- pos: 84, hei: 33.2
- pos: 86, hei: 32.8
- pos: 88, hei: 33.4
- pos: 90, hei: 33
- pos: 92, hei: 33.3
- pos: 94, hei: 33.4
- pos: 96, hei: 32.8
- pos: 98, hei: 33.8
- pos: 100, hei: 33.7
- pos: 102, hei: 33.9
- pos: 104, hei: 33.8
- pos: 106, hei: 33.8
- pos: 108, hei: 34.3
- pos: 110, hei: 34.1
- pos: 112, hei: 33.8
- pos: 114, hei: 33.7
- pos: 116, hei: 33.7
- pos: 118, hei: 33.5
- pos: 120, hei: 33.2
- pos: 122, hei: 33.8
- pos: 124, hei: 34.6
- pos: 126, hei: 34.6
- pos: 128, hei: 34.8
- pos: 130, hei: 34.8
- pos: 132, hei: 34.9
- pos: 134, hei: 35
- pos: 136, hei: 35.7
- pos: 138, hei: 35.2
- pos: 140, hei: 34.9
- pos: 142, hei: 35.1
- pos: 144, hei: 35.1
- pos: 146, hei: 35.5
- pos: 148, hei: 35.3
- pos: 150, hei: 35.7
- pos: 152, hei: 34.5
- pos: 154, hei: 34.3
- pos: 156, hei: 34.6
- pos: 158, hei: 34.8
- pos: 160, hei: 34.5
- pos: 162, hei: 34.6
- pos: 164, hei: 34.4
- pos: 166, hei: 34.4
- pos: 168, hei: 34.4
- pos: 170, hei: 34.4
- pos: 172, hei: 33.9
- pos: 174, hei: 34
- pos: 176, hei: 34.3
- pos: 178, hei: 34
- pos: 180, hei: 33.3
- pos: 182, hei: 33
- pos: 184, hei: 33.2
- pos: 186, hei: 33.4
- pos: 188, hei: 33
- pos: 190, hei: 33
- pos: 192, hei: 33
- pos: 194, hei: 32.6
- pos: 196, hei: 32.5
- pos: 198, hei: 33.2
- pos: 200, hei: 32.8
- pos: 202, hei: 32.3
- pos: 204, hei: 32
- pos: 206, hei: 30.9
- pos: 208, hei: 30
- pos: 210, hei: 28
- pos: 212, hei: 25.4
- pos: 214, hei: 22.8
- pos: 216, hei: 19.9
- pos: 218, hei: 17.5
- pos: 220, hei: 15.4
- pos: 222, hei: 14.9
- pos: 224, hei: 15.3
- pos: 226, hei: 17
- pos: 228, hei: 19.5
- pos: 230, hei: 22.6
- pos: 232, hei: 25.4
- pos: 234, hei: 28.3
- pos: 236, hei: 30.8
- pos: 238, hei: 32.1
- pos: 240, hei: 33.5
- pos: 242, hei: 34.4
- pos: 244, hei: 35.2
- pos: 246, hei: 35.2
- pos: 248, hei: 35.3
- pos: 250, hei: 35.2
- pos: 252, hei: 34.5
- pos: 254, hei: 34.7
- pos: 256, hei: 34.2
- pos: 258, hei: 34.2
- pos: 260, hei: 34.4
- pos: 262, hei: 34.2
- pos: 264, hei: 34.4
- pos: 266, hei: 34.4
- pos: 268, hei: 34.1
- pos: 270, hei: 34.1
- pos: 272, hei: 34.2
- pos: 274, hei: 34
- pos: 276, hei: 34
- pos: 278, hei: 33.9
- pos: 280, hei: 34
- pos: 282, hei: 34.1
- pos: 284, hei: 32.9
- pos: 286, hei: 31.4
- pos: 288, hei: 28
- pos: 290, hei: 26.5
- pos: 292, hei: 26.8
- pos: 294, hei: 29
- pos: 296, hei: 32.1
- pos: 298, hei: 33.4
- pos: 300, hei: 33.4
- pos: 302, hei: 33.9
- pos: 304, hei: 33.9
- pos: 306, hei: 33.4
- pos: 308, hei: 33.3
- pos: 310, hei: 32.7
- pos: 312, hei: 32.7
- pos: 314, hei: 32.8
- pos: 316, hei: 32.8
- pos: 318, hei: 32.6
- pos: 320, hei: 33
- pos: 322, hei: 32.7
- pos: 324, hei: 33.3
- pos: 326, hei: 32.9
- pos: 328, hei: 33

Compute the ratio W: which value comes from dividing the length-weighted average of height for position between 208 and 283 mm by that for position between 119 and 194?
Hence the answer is 0.86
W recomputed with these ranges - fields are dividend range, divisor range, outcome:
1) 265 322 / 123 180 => 0.94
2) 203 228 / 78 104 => 0.67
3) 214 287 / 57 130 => 0.89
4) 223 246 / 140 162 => 0.78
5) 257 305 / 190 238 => 1.26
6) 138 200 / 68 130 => 1.01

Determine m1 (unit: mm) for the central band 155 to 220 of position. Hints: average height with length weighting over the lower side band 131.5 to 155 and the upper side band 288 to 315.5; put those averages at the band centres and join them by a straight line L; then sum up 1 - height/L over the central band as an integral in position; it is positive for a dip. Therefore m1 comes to 5.2 mm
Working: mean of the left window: 35.1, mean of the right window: 31.7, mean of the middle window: 31.4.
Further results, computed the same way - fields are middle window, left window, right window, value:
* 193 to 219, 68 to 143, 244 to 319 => 3.9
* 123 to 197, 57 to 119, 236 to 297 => -2.2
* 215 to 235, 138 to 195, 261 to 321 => 8.3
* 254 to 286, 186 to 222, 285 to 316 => -3.6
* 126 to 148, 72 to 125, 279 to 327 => -1.2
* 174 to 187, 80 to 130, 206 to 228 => -4.3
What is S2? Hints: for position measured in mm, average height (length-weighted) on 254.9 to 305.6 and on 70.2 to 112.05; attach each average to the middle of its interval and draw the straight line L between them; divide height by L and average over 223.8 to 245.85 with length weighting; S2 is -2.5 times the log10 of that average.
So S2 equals 0.20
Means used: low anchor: 33.5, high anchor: 32.8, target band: 27.5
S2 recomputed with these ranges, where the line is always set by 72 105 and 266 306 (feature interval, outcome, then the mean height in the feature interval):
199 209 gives 0.04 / 31.6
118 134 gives -0.04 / 34.4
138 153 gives -0.06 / 35.2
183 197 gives 0.00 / 33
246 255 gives -0.08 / 35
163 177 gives -0.04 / 34.3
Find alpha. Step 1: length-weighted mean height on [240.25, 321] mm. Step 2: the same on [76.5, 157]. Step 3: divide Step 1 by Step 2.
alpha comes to 1.0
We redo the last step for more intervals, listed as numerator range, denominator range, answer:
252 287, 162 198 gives 1.01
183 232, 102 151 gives 0.77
